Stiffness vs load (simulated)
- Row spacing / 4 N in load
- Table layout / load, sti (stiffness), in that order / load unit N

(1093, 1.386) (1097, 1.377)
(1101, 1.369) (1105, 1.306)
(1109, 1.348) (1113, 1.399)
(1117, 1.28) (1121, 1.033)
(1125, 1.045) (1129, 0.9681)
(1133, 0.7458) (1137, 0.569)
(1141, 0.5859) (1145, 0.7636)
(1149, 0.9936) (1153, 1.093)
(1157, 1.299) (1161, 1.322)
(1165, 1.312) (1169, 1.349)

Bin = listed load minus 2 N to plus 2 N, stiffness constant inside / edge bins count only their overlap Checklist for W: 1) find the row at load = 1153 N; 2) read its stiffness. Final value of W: 1.093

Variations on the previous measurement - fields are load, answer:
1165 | 1.312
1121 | 1.033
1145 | 0.7636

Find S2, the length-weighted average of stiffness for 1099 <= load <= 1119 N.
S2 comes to 1.34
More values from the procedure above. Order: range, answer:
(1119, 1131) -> 1.02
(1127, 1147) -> 0.726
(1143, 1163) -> 1.09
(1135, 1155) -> 0.801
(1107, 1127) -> 1.22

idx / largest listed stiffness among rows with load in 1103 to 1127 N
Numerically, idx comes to 1.399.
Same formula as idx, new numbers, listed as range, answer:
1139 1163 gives 1.322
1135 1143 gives 0.5859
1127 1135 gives 0.9681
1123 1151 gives 1.045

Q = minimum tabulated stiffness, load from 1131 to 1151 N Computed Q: 0.569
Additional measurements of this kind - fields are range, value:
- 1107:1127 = 1.033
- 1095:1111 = 1.306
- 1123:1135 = 0.7458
